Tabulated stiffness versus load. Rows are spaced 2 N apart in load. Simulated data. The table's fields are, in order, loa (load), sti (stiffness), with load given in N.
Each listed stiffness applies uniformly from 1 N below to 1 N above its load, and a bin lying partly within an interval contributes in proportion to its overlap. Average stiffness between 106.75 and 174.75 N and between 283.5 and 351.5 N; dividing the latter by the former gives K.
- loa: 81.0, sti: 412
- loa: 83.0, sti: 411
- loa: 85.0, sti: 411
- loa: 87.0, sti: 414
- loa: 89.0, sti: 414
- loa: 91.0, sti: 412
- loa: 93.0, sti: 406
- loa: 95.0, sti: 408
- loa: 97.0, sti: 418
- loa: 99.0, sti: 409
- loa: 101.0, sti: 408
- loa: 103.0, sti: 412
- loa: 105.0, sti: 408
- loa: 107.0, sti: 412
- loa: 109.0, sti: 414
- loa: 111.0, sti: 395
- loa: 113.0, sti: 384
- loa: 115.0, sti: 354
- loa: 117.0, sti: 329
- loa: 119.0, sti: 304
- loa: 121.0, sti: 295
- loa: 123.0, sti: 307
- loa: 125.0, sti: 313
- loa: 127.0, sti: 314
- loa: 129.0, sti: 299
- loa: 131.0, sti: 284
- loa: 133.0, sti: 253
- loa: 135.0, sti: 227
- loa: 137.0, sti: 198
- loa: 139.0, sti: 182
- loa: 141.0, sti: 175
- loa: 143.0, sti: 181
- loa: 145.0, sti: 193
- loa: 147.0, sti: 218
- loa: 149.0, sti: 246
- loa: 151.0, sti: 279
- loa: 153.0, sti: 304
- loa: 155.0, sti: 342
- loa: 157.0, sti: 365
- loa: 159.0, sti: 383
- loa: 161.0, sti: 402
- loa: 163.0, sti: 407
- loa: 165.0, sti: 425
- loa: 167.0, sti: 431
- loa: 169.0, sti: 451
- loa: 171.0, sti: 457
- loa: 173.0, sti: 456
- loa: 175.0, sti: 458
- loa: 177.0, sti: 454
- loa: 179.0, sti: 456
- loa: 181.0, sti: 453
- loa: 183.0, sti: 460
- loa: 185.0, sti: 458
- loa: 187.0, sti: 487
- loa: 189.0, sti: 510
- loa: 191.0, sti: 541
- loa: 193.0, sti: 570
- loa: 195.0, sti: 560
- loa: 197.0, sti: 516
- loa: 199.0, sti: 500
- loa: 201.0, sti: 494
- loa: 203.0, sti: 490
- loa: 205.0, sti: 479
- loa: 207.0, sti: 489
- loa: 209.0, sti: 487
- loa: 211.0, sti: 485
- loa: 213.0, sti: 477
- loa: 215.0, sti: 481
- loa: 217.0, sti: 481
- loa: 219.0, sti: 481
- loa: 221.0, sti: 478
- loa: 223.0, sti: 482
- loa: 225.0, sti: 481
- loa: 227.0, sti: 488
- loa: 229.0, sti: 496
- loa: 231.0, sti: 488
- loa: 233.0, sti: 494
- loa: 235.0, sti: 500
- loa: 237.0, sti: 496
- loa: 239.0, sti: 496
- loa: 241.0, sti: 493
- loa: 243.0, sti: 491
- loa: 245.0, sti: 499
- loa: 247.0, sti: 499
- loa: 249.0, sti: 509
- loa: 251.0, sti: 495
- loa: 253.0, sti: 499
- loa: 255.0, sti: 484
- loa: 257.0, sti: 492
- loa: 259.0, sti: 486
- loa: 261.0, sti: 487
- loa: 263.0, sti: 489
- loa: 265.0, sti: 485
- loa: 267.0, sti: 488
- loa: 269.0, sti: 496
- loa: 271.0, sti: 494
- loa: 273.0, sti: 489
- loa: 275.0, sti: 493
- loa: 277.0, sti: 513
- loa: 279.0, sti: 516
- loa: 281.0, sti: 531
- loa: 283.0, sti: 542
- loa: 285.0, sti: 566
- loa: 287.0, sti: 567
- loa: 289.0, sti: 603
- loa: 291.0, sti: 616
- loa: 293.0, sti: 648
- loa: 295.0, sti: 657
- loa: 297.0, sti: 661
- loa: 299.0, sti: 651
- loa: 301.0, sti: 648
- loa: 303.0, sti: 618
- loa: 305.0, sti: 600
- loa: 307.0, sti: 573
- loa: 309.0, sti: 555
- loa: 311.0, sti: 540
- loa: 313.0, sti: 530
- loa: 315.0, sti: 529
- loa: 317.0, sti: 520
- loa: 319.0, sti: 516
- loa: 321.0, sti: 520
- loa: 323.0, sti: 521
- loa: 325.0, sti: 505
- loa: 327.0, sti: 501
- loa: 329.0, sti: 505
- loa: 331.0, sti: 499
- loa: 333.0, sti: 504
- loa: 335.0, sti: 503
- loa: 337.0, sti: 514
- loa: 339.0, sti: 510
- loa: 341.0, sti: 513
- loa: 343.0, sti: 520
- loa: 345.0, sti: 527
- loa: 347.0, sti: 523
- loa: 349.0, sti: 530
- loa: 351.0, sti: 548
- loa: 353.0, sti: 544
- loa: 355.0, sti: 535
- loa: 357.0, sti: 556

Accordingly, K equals 1.7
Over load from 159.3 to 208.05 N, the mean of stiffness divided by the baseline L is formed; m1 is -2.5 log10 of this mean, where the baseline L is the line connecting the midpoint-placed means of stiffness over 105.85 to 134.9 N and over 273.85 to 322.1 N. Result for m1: -0.141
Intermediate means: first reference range 330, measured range 474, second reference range 571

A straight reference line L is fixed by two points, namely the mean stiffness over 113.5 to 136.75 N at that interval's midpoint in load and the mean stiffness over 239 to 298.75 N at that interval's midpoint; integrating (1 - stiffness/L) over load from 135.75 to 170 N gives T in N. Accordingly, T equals 4.1 N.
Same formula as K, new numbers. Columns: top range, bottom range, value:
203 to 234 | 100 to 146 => 1.58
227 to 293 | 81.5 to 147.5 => 1.53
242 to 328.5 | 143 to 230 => 1.22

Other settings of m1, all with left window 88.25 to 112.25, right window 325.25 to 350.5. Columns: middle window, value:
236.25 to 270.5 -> -0.038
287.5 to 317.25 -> -0.201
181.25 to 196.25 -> -0.139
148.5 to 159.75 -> 0.323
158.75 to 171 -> 0.040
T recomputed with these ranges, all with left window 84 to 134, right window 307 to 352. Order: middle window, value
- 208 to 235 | -2.4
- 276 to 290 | -1.7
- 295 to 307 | -3.1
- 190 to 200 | -2.6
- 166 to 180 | -1.4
